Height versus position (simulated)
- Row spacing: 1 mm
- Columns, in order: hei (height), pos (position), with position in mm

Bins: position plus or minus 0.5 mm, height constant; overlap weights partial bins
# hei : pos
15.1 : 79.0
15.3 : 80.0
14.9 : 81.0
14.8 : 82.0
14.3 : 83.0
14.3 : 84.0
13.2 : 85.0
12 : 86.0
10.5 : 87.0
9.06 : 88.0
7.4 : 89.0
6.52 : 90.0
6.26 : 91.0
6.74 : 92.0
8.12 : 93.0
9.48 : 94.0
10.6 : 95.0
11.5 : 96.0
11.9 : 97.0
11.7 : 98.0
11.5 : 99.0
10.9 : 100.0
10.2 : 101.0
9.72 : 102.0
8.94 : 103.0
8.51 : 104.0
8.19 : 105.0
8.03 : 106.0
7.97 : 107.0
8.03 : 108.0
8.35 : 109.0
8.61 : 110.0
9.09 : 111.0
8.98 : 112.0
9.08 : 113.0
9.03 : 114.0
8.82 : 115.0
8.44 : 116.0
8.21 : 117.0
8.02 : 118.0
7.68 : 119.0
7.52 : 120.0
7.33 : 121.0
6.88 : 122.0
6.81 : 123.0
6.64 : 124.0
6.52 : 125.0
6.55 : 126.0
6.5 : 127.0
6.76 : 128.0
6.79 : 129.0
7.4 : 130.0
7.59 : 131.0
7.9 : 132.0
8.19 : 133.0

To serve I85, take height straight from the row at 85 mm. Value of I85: 13.2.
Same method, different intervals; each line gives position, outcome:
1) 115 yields 8.82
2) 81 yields 14.9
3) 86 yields 12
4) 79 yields 15.1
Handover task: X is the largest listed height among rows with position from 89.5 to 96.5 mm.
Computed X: 11.5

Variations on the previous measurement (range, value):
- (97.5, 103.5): 11.7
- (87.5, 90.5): 9.06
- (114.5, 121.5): 8.82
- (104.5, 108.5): 8.19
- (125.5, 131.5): 7.59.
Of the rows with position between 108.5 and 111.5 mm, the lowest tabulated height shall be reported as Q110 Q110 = 8.35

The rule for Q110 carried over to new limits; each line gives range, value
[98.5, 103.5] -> 8.94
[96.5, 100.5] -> 10.9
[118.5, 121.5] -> 7.33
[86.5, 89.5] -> 7.4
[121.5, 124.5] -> 6.64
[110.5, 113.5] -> 8.98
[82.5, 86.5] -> 12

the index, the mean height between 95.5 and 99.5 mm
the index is 11.7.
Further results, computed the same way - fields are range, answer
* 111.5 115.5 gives 8.98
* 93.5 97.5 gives 10.9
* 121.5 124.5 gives 6.78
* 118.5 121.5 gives 7.51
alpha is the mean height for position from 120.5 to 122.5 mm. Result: 7.11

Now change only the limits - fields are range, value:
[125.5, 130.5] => 6.8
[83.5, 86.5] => 13.2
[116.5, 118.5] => 8.12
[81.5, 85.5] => 14.1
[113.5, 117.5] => 8.62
